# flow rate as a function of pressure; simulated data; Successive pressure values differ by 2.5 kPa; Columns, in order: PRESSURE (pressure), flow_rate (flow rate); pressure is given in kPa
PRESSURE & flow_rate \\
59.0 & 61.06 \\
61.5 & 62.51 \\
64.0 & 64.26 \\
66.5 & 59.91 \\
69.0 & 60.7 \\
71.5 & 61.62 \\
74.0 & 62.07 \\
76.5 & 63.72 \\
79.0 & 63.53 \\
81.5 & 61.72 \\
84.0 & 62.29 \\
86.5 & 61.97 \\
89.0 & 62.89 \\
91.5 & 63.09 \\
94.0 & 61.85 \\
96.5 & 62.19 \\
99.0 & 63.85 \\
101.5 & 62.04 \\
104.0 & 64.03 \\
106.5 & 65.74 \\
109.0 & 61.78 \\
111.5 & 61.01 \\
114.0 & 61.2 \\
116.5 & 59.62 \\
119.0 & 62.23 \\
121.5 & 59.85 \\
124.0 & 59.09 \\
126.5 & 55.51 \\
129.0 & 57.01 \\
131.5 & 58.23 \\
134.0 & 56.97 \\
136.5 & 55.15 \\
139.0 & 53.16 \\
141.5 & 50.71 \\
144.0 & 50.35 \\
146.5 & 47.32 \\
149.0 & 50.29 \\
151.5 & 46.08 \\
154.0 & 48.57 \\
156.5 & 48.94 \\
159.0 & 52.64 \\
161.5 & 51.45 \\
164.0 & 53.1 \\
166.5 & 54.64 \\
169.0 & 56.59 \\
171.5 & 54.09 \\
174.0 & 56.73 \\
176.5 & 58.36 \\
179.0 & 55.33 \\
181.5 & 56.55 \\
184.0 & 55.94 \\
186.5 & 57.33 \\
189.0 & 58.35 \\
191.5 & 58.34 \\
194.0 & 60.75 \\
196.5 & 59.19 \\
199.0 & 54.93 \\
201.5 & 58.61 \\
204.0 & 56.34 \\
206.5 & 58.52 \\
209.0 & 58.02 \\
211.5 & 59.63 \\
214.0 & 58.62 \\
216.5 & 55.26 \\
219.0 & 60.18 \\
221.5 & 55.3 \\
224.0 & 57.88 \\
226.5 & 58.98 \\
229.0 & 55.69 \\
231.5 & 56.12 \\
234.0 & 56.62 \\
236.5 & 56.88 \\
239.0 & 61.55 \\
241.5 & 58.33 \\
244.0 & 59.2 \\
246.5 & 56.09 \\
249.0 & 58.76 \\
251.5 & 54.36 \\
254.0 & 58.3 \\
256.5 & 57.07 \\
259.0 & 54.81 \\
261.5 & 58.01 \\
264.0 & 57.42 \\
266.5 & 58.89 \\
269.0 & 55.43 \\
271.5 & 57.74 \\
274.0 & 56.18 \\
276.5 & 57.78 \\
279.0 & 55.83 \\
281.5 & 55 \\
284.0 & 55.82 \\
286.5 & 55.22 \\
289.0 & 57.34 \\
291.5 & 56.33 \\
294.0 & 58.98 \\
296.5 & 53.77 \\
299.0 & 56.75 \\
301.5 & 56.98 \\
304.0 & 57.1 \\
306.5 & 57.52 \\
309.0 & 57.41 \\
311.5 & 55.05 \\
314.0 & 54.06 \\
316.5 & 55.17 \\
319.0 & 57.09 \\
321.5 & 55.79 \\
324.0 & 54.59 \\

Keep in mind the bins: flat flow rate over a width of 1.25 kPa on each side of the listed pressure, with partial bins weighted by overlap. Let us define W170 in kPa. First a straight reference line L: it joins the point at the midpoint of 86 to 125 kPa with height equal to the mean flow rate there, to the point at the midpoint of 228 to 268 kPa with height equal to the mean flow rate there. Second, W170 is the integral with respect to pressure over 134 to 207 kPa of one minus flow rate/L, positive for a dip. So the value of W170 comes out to 6.6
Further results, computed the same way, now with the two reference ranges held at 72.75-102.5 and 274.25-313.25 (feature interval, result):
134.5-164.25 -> 4.9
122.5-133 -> 0.7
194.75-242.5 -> 0.8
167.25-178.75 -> 0.7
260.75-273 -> 0.0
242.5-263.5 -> 0.2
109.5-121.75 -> 0.2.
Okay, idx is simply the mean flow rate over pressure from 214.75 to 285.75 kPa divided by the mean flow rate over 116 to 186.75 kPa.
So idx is 1.05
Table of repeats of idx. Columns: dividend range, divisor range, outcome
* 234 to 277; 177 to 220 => 0.99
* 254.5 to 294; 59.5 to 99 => 0.91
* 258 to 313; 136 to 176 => 1.09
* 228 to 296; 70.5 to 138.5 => 0.93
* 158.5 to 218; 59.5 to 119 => 0.91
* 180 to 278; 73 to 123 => 0.92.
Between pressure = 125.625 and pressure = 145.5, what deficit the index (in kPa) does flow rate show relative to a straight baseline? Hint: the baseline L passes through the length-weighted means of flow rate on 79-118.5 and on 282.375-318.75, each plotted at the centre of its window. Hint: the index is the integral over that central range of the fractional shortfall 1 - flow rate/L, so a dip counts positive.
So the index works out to 2.2 kPa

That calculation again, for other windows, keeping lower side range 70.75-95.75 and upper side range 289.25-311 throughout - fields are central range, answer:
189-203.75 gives 0.32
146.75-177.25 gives 4.07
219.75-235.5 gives 0.49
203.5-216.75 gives 0.26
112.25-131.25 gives 0.70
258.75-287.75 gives 0.48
